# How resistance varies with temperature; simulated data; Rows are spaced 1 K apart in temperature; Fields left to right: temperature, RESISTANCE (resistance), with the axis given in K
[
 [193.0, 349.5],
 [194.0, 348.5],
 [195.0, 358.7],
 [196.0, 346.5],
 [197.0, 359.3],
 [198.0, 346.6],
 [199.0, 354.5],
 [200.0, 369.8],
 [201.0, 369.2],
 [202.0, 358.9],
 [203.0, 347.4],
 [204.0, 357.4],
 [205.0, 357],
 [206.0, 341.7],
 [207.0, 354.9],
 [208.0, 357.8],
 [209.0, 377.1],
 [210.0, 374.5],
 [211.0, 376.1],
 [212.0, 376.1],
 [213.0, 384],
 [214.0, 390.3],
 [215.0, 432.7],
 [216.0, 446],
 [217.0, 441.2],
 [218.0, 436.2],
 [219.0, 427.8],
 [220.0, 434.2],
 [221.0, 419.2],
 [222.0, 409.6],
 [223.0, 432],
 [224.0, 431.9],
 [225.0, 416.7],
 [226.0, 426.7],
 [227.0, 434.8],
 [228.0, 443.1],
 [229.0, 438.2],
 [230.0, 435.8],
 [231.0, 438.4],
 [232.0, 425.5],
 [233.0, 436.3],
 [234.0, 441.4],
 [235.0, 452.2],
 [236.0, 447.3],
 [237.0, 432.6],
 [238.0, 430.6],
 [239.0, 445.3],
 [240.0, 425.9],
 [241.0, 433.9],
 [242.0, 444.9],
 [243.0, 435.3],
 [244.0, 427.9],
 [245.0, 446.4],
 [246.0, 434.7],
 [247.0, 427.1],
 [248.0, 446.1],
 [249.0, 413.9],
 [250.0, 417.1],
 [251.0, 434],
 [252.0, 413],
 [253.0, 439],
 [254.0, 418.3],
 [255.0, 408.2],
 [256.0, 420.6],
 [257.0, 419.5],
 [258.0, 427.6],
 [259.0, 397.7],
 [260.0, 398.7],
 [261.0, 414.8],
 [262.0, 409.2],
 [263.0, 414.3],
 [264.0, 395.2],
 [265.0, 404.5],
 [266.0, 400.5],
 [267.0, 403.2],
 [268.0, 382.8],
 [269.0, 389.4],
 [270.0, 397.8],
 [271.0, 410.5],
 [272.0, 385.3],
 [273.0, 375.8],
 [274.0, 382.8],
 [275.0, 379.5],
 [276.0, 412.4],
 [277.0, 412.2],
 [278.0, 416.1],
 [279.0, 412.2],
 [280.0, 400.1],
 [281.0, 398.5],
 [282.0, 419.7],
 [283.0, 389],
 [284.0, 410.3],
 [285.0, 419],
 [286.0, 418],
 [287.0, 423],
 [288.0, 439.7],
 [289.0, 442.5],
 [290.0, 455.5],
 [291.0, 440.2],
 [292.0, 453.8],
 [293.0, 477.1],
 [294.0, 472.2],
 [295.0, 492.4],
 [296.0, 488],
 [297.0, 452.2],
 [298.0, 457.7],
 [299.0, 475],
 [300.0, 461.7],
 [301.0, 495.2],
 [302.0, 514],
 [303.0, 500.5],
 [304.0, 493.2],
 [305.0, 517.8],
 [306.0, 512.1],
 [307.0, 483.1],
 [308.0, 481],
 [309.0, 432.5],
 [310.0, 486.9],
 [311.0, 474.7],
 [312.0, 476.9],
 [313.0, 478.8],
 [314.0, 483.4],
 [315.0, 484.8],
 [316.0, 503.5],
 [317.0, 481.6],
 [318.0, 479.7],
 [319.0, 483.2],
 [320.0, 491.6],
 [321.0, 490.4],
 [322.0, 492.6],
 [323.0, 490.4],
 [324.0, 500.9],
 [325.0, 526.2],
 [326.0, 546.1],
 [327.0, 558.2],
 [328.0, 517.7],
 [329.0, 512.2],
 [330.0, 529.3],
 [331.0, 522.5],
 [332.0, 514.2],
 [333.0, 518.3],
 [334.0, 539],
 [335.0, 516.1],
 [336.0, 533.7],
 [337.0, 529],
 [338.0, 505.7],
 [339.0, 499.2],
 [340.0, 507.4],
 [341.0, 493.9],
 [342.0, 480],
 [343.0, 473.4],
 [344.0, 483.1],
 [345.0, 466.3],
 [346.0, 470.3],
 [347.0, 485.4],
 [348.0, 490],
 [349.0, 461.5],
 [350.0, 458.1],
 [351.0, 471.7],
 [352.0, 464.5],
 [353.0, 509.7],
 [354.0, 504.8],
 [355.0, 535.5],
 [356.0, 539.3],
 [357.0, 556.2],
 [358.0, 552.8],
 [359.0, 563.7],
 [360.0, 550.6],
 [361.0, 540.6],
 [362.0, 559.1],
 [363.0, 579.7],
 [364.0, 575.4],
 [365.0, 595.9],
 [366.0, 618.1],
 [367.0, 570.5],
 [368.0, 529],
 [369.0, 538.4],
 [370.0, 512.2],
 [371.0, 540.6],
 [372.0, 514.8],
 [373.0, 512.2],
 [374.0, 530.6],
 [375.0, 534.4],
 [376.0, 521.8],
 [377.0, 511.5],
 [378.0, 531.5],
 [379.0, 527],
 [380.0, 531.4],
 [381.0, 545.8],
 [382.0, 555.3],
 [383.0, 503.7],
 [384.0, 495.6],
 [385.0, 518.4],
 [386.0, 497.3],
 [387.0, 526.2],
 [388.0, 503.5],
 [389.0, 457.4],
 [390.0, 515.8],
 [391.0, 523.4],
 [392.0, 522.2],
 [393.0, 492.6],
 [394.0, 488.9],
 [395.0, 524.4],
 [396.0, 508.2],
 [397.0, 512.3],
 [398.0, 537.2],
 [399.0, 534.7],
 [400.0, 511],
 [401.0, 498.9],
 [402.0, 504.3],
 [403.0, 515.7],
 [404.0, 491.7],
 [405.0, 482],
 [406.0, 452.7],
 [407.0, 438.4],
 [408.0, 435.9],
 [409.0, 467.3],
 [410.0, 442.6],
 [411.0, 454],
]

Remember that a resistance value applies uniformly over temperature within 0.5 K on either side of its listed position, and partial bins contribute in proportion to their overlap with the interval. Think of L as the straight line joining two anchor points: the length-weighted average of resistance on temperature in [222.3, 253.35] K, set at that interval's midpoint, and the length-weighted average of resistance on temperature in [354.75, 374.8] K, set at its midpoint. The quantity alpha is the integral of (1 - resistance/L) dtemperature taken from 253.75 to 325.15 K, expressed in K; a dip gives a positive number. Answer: 5.5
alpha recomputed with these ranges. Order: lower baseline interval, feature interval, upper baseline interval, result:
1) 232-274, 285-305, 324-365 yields -0.1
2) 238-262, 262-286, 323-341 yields 2.8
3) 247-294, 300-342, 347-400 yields -3.0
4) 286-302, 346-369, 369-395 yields -1.3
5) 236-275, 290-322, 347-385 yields -0.9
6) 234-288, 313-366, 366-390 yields -2.6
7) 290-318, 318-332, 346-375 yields -0.4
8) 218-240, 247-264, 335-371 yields 1.3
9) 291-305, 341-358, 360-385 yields 1.0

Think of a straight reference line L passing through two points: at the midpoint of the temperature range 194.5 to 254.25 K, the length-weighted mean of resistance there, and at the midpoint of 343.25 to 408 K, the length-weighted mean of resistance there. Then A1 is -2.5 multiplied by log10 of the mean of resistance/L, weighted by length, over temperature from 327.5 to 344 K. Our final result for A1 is -0.05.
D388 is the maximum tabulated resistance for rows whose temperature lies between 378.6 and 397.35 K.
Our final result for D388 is 555.3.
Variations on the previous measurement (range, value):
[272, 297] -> 492.4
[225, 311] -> 517.8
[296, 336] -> 558.2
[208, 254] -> 452.2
